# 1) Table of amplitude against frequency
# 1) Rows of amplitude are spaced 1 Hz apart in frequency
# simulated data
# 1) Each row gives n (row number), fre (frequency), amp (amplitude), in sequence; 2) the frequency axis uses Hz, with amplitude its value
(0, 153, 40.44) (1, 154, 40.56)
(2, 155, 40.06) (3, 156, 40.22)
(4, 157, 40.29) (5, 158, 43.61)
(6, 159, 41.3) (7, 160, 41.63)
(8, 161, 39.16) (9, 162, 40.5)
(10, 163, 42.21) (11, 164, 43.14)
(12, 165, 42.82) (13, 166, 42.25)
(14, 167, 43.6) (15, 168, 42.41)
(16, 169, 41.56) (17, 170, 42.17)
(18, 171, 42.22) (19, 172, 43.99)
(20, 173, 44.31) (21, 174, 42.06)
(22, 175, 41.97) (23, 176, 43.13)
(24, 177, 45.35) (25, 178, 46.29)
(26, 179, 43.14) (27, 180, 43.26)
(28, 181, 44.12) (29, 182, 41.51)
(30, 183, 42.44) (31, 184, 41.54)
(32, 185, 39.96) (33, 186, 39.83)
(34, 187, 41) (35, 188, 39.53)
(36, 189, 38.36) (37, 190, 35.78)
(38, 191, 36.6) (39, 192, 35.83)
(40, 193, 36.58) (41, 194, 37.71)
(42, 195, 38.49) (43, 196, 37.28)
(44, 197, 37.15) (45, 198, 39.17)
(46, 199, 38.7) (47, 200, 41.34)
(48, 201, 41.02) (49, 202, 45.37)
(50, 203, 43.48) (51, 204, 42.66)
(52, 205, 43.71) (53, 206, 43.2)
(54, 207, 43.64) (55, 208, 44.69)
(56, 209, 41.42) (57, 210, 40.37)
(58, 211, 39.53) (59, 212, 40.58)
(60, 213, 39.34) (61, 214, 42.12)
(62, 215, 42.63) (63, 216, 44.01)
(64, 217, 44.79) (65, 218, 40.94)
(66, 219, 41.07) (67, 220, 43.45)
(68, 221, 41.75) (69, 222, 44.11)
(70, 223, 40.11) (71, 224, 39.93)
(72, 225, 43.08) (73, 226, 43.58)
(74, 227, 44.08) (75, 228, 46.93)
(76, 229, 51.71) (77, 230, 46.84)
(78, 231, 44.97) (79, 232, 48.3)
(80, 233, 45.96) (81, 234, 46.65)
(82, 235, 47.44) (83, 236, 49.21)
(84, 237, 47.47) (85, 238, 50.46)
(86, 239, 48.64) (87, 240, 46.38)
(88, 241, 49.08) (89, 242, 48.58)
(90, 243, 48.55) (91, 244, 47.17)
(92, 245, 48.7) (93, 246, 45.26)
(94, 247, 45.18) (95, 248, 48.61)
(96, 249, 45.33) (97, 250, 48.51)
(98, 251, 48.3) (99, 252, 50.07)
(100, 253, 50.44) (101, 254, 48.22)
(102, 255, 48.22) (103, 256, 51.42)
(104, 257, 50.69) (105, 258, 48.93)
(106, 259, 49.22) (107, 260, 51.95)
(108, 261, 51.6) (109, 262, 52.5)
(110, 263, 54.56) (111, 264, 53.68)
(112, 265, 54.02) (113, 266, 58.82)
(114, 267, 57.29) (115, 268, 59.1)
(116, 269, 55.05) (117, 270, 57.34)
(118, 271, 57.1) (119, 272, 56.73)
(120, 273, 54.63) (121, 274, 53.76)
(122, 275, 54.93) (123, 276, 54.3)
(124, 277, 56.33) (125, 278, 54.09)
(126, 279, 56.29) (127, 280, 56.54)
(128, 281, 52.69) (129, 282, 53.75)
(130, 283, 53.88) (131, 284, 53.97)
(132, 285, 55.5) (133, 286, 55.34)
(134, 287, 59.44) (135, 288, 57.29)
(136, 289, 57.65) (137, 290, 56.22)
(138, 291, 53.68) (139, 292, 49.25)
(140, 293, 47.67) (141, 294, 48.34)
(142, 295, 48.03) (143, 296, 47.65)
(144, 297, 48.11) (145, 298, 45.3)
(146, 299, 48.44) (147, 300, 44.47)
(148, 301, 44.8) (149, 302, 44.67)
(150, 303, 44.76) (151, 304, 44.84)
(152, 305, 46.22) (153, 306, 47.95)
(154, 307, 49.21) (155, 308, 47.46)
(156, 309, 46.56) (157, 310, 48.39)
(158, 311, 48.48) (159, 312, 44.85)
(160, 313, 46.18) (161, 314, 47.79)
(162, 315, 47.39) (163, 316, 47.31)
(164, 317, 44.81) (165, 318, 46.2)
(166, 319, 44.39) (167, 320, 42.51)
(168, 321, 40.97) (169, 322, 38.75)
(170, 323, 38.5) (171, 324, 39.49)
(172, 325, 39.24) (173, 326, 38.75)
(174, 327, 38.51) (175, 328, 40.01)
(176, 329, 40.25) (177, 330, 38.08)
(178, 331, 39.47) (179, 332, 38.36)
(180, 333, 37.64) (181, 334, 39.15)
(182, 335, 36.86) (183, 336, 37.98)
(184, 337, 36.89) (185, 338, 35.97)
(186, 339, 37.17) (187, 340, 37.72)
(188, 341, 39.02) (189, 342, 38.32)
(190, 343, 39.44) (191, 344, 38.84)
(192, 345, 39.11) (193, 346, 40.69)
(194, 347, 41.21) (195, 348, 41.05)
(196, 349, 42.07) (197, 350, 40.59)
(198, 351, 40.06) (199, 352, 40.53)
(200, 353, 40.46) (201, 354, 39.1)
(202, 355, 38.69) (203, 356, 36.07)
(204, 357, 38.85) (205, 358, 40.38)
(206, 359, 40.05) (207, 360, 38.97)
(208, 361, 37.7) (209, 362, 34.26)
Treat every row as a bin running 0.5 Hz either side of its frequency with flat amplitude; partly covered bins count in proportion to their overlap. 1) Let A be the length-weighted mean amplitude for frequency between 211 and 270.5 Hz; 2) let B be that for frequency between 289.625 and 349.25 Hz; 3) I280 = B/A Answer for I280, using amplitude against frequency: 0.90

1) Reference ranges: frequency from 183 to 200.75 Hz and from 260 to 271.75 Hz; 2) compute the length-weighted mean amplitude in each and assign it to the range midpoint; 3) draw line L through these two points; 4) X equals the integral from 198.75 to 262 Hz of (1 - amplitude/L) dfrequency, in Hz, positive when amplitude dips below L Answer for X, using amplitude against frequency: 2.2 Hz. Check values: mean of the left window 38.7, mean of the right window 55.4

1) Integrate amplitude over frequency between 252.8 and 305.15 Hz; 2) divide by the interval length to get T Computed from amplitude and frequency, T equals 52.3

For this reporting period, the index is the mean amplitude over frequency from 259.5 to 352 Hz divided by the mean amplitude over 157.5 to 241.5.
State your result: 1.10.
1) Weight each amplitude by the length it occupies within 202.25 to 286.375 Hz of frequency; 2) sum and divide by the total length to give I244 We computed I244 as 48.6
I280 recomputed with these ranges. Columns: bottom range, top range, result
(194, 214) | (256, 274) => 1.32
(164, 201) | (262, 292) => 1.35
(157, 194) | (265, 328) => 1.20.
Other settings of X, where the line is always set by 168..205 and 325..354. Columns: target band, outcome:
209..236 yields -2.1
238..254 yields -3.1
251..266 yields -4.2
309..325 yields -2.0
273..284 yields -4.1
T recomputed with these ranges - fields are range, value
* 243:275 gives 51.7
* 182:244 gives 42.8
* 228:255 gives 47.9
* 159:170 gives 41.9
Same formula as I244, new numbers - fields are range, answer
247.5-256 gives 48.6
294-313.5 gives 46.7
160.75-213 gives 41.3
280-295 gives 53.8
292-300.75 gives 47.3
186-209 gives 40.1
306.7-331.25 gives 43.3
